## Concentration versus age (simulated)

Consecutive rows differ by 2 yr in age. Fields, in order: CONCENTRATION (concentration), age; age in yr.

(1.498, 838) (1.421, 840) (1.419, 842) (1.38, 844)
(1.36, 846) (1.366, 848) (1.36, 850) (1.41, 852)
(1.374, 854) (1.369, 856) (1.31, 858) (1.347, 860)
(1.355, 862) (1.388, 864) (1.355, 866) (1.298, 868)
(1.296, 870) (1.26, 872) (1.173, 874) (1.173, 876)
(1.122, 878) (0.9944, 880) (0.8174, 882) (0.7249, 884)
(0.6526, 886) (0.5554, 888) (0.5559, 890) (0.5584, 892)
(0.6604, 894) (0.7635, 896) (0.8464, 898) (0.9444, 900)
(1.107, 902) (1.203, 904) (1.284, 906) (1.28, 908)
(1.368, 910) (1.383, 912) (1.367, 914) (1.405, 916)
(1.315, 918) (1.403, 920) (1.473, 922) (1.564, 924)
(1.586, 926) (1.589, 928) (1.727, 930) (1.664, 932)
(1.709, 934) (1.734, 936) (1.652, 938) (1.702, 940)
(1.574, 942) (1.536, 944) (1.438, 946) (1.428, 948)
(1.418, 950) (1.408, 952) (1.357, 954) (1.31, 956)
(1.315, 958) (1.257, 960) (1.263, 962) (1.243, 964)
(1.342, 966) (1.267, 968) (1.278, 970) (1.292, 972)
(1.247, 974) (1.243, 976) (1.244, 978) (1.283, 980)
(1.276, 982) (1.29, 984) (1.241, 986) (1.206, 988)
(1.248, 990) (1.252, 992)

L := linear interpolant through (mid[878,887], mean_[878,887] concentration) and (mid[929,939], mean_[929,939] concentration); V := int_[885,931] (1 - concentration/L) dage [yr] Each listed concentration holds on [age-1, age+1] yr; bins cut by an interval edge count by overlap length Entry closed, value 4.9 yr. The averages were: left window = 0.833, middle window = 1.16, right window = 1.7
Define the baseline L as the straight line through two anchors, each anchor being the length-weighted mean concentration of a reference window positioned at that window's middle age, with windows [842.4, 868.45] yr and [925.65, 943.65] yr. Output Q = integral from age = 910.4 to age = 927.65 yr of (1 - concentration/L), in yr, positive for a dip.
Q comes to 1.7 yr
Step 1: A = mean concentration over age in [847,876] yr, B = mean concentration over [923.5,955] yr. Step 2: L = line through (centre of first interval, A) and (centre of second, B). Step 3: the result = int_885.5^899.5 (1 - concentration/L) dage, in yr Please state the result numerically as 7.5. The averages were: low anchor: 1.33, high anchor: 1.57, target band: 0.667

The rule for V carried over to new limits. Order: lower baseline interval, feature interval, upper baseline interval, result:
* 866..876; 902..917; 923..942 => 1.9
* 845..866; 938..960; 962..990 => -2.8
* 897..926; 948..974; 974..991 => -1.0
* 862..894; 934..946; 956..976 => -4.4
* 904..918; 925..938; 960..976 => -3.5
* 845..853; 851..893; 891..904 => 1.6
